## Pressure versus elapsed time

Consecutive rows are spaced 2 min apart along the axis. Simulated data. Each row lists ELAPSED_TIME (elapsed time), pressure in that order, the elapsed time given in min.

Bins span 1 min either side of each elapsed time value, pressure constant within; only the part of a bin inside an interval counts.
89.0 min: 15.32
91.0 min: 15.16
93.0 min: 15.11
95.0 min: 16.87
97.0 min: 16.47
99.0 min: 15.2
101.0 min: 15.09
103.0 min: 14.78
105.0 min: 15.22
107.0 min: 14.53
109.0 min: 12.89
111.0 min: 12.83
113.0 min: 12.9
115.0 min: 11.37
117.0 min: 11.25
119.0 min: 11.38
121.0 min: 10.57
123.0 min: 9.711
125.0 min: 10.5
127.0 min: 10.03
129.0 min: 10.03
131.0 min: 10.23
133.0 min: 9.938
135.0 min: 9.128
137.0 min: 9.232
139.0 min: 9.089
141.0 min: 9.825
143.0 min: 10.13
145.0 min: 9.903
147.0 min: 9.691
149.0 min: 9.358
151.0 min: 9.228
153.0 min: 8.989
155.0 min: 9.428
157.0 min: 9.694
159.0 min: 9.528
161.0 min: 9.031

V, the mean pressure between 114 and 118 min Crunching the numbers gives 11.3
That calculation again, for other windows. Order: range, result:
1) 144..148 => 9.8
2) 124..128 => 10.3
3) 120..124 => 10.1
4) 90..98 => 15.9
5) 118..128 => 10.4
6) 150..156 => 9.21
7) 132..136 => 9.53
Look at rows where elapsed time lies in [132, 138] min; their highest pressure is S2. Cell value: 9.938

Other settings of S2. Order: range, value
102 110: 15.22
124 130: 10.5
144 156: 9.903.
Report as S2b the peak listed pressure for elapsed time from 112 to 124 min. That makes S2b 12.9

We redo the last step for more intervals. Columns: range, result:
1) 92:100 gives 16.87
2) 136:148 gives 10.13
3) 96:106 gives 16.47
